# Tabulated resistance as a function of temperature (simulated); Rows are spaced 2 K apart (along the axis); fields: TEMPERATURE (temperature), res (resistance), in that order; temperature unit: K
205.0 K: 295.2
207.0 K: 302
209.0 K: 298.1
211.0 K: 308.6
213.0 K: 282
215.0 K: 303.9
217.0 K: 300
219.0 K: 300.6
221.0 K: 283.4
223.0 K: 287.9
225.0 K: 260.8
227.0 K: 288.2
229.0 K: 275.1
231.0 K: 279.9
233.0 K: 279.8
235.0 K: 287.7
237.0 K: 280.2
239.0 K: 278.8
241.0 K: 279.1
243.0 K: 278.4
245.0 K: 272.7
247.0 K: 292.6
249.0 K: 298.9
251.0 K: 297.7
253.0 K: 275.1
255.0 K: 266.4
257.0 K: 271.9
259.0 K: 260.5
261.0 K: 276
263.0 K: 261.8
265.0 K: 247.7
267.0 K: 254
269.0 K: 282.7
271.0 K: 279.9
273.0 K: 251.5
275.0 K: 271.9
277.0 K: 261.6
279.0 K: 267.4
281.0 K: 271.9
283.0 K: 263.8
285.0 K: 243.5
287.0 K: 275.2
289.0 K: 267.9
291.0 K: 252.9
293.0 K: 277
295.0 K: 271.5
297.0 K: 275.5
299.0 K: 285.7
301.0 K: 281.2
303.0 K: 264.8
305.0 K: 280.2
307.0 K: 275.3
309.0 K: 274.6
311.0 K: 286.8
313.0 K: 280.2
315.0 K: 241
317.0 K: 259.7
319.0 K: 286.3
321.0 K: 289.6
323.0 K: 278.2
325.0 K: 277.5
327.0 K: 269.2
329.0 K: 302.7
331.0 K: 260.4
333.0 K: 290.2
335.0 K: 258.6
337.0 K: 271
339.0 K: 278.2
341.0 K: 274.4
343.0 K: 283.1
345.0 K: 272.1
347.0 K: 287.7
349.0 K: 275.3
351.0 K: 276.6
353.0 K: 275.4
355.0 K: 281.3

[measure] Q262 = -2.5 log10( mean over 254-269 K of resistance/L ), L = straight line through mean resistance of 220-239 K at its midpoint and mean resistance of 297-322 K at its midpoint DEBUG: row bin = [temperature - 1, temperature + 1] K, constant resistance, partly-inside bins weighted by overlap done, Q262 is 0.06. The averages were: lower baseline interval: 280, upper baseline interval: 275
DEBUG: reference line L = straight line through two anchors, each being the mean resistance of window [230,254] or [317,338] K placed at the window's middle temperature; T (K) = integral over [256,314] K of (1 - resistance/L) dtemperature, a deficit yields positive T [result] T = 2.26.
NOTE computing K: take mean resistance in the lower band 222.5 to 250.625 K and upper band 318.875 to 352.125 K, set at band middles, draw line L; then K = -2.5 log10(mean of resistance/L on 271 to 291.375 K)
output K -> 0.06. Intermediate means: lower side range 282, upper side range 278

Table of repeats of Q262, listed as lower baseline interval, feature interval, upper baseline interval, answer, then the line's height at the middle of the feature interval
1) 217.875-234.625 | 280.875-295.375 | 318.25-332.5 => 0.07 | 281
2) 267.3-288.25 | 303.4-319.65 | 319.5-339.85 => 0.01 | 274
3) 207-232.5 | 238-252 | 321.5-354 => 0.00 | 287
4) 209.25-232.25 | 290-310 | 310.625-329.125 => 0.02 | 278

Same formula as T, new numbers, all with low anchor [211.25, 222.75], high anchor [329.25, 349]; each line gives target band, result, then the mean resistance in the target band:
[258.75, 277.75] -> 1.45 K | 265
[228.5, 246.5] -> 0.73 K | 280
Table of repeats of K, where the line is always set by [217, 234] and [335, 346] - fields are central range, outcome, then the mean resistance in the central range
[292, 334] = 0.00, 277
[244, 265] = 0.02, 276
